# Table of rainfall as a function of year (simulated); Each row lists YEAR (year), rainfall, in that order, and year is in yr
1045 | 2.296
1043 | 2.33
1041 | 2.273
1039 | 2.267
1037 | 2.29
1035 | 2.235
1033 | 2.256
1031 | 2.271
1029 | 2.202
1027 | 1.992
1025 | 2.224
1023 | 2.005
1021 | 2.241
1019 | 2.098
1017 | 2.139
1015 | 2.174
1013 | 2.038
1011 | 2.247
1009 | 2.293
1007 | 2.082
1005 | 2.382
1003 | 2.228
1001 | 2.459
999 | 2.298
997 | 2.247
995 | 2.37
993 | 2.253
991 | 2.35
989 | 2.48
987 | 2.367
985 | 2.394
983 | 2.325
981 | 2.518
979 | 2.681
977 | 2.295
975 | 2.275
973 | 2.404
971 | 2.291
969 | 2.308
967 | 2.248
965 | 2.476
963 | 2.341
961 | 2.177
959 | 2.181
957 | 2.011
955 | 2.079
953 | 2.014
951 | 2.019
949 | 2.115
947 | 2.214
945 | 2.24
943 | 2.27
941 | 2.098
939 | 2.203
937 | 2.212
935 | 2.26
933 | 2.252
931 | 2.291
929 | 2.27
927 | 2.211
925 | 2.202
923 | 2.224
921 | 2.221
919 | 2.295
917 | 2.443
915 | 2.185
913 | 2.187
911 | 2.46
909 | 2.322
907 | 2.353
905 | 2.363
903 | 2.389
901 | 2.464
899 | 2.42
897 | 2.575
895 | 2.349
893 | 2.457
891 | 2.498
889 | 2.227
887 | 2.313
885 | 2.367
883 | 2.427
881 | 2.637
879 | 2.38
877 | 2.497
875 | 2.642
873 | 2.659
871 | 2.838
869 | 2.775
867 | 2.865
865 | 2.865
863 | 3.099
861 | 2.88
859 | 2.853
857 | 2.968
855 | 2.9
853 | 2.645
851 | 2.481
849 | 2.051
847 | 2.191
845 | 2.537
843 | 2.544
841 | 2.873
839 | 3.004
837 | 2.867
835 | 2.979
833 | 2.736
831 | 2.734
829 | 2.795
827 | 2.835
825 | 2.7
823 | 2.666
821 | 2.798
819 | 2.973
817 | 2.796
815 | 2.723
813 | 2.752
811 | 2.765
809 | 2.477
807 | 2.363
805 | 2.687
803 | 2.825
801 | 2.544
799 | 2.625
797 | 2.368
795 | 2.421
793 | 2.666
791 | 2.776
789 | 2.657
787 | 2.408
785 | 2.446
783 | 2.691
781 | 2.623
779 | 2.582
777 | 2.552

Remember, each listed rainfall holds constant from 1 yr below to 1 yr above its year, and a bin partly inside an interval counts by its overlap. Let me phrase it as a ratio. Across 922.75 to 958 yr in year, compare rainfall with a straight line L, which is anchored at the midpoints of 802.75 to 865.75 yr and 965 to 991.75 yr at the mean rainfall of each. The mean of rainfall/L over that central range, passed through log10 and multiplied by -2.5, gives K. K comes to 0.14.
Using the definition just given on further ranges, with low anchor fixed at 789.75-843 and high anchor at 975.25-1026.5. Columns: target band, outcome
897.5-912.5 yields 0.05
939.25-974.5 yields 0.09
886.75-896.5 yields 0.07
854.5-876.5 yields -0.09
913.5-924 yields 0.10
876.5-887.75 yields 0.05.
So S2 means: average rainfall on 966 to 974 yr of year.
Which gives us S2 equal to 2.31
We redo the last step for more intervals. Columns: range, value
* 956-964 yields 2.18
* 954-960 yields 2.09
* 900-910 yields 2.38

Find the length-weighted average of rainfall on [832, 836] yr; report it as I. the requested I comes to 2.86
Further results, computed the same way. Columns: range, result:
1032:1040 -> 2.26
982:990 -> 2.39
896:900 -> 2.5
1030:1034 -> 2.26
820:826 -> 2.72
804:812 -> 2.57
